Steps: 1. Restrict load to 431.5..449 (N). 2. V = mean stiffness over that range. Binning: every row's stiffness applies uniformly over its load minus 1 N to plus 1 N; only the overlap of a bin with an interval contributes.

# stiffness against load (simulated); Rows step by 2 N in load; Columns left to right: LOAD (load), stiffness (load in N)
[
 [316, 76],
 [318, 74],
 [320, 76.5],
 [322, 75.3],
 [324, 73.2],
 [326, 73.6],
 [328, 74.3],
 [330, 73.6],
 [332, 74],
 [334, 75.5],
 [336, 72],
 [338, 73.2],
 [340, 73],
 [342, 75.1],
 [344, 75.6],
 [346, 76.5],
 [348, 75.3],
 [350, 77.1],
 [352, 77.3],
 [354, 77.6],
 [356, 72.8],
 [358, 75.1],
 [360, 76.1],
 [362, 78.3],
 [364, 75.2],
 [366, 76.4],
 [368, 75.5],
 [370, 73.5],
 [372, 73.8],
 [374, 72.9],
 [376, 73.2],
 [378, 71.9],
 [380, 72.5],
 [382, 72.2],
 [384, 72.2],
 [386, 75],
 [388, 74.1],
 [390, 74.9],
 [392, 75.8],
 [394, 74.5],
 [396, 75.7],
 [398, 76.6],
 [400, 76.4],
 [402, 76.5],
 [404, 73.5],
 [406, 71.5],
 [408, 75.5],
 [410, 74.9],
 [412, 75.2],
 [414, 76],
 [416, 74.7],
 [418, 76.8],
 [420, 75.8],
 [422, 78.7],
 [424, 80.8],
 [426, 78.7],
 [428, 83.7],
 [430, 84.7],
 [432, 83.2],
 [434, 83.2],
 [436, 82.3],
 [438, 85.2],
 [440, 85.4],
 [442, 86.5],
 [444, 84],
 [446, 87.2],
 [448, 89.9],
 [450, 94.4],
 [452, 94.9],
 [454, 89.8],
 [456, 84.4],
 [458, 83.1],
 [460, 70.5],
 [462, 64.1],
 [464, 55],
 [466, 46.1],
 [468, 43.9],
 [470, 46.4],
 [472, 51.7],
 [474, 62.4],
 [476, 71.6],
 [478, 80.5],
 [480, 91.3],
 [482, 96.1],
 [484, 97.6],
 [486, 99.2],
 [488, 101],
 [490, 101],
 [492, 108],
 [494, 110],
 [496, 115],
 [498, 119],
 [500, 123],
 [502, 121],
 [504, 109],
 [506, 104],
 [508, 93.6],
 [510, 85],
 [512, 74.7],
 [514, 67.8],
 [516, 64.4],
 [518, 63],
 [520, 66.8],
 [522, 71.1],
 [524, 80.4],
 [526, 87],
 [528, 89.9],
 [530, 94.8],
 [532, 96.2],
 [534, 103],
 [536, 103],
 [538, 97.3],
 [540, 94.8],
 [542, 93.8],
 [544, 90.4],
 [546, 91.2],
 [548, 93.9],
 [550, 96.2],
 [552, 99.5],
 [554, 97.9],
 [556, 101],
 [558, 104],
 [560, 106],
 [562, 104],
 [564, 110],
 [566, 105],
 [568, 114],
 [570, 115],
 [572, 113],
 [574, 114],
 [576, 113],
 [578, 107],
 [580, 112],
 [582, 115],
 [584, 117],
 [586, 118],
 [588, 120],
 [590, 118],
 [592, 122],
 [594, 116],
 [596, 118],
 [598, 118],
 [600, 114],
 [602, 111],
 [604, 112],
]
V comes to 85.3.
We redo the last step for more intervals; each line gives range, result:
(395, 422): 75.4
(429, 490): 79.5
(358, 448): 77.4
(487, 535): 93.7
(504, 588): 97.2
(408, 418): 75.4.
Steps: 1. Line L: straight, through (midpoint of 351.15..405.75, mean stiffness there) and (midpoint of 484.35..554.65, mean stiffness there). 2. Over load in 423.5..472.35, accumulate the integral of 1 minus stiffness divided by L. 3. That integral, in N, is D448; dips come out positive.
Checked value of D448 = 4.12 N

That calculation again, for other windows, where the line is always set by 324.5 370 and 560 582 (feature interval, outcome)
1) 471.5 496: 1.5 N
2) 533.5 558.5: 2.2 N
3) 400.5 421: 2.4 N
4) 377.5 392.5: 1.4 N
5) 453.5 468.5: 4.2 N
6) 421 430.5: 0.7 N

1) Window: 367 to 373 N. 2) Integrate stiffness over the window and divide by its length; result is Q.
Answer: 74.3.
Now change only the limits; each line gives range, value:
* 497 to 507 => 115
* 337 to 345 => 74.2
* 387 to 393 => 74.9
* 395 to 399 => 76.2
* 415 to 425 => 77.4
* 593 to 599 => 117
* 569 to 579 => 112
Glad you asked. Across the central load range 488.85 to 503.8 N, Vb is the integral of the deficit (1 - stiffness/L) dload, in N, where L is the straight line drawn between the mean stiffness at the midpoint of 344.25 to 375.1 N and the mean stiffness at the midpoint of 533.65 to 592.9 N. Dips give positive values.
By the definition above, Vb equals -2.68 N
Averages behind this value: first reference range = 75.6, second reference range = 106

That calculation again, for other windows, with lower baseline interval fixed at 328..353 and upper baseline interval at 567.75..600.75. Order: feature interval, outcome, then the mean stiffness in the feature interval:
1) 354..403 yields 3.9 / 74.7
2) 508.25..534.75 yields 6.2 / 80.5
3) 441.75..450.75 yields 0.4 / 88.4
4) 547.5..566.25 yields 1.6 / 102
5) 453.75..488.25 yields 8.4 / 73.2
